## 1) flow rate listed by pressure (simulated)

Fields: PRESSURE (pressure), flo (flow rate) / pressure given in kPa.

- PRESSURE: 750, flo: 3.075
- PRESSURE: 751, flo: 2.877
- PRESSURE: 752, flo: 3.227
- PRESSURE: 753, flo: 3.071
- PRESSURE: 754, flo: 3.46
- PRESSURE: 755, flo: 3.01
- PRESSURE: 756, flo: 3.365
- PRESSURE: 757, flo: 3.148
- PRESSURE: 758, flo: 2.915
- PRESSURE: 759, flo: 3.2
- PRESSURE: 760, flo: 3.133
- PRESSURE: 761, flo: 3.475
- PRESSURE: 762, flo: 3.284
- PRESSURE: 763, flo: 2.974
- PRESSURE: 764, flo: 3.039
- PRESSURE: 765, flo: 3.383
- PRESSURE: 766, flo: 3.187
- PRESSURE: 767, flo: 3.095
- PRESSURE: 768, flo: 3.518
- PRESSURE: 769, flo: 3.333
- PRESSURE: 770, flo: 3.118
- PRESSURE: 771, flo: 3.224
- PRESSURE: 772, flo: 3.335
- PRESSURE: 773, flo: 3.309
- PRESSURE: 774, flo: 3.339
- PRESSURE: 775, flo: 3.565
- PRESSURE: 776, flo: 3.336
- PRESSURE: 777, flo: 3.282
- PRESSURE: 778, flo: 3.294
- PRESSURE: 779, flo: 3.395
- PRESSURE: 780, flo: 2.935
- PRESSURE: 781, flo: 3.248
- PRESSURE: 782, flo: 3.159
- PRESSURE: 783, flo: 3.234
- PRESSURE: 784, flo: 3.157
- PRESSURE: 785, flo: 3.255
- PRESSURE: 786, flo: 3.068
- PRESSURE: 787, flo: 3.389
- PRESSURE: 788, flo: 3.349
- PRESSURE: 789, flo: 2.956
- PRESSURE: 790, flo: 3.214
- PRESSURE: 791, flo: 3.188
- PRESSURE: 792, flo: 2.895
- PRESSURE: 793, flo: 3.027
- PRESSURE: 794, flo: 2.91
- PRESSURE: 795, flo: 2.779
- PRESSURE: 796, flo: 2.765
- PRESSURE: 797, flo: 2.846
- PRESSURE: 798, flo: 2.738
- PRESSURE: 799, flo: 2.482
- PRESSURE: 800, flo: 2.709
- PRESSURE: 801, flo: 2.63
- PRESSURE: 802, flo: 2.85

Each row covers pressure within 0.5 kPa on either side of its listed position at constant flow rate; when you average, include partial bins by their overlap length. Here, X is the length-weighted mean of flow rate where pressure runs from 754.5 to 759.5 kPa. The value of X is 3.13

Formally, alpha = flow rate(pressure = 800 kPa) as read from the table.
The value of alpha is 2.709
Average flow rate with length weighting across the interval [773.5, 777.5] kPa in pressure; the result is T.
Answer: 3.38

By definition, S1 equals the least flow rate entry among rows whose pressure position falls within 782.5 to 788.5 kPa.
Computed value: 3.068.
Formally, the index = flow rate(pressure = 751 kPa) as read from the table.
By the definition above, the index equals 2.877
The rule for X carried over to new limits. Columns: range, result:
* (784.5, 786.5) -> 3.16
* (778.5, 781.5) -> 3.19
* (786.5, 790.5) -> 3.23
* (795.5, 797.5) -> 2.81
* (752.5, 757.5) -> 3.21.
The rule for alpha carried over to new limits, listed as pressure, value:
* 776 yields 3.336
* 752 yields 3.227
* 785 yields 3.255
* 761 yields 3.475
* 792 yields 2.895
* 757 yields 3.148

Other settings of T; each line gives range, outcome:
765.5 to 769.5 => 3.28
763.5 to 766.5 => 3.2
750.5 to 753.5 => 3.06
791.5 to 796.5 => 2.88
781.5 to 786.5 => 3.17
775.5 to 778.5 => 3.3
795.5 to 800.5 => 2.71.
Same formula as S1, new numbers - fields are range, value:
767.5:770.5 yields 3.118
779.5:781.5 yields 2.935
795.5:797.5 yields 2.765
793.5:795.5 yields 2.779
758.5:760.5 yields 3.133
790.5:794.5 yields 2.895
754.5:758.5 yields 2.915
